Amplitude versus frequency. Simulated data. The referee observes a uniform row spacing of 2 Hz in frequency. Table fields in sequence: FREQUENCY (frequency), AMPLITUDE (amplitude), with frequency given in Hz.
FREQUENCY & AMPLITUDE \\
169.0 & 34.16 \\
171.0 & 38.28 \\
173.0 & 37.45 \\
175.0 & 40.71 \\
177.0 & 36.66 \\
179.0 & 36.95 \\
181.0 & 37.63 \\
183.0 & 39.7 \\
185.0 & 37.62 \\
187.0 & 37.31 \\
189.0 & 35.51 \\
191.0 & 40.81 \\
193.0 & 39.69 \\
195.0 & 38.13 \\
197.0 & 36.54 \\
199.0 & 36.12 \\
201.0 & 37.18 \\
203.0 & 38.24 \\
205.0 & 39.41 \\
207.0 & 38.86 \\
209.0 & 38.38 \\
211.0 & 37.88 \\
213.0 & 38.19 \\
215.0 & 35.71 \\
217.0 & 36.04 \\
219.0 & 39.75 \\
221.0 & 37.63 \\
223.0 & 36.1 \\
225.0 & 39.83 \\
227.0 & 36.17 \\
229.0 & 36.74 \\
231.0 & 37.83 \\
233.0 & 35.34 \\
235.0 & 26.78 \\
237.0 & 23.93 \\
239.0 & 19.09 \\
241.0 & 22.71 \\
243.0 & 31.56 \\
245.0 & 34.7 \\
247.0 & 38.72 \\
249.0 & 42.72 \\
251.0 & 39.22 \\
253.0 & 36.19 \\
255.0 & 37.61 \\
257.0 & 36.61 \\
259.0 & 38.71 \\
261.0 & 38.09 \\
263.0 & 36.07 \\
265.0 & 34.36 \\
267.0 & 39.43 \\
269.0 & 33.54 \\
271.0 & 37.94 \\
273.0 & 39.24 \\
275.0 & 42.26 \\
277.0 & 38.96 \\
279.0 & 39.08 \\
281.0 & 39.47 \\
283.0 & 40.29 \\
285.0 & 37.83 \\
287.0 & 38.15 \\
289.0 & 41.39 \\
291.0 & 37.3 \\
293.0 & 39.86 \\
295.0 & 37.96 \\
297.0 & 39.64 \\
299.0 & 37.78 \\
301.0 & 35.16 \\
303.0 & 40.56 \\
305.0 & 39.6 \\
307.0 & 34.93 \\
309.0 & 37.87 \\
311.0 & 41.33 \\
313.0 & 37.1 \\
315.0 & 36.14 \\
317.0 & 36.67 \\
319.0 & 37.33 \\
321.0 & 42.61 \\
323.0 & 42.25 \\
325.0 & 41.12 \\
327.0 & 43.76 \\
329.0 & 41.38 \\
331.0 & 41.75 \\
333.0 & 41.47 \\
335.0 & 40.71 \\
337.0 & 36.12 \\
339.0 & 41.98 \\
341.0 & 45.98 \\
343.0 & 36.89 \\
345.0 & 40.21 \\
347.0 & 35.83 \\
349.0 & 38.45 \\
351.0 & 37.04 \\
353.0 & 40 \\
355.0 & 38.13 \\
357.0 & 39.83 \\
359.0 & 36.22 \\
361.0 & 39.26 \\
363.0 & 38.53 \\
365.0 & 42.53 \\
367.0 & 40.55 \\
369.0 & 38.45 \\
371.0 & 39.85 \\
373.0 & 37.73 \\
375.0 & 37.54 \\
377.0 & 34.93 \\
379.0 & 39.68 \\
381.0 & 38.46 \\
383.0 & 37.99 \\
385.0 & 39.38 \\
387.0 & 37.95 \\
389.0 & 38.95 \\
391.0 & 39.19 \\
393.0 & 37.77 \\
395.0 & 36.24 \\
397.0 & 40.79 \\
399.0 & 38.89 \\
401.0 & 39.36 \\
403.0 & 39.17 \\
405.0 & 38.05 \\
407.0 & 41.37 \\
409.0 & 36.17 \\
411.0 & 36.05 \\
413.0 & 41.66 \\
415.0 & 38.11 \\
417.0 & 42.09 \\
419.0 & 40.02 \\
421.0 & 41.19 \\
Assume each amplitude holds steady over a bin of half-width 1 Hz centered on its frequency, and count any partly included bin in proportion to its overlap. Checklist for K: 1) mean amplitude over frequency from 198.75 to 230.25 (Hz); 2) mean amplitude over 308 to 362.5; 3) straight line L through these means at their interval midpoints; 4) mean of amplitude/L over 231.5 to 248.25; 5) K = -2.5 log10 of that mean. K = 0.27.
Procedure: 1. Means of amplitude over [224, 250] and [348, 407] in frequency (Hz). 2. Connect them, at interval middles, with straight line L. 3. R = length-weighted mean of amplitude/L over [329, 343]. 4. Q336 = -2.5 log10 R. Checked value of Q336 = -0.113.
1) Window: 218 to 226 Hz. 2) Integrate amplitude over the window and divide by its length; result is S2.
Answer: 38.3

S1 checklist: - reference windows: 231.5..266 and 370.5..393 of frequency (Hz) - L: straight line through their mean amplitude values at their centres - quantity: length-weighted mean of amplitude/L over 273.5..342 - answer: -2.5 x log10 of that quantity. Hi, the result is -0.11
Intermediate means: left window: 33.7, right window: 38.3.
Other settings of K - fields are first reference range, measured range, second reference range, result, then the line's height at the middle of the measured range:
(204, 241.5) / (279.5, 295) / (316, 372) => -0.05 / 37.4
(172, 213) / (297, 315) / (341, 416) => 0.01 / 38.4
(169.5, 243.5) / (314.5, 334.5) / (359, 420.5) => -0.07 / 37.9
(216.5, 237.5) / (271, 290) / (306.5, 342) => -0.04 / 38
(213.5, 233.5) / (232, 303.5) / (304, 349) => 0.06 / 38.2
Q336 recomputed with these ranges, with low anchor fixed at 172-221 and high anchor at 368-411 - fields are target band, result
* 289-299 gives -0.02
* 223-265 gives 0.11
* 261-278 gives 0.01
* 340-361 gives -0.02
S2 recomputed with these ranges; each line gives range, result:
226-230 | 36.5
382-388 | 38.4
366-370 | 39.5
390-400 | 38.6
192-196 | 38.9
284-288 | 38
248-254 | 39.4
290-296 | 38.4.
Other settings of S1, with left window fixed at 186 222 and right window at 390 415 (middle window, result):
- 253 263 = 0.02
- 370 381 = 0.02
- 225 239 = 0.17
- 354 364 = 0.00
